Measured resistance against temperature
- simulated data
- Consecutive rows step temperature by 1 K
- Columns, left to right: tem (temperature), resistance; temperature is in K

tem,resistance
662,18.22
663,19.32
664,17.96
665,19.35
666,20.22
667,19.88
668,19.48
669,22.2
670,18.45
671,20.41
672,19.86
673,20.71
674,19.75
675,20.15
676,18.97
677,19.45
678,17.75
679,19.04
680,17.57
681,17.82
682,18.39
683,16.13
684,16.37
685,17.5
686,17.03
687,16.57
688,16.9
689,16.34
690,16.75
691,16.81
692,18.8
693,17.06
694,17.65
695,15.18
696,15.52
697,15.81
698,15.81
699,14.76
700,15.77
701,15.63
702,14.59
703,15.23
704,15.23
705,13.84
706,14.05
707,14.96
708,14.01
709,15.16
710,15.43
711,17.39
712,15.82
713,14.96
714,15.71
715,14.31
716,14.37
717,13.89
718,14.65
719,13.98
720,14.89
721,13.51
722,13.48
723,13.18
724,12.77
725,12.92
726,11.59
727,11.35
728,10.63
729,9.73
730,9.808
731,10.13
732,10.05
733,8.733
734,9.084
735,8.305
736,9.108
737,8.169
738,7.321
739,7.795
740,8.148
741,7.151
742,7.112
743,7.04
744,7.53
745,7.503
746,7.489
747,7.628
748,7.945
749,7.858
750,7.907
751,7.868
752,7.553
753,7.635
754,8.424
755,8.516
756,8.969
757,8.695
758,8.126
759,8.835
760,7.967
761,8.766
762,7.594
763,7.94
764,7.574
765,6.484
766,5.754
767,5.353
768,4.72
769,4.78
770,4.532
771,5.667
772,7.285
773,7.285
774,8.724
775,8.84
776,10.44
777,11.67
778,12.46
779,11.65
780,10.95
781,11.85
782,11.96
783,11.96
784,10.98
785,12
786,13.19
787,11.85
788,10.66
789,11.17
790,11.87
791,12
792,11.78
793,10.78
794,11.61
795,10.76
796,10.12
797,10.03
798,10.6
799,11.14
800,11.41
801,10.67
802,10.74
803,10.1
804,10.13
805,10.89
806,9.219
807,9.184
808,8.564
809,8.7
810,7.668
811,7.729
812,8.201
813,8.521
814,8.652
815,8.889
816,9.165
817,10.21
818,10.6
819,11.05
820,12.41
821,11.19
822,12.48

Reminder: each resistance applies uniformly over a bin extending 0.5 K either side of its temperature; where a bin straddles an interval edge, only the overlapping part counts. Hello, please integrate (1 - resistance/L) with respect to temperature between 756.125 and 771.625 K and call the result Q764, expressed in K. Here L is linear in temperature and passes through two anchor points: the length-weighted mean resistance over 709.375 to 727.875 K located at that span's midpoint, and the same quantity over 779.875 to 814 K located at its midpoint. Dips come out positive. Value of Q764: 6.6 K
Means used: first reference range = 14.1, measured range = 6.91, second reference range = 10.5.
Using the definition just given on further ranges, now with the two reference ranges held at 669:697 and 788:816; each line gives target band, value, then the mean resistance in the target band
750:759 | 3.4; 8.24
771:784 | 1.5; 10.3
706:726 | 1.7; 14.4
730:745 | 6.3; 8.29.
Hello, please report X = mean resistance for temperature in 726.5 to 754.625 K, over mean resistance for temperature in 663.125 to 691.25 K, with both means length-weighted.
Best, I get 0.5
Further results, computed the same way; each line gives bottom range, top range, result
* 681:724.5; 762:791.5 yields 0.60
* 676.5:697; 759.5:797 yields 0.55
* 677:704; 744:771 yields 0.44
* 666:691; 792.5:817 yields 0.53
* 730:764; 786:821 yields 1.26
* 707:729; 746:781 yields 0.58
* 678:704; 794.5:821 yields 0.59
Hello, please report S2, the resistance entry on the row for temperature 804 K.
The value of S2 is 10.13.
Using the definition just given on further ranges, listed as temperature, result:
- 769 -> 4.78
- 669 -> 22.2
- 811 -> 7.729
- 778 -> 12.46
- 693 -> 17.06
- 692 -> 18.8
